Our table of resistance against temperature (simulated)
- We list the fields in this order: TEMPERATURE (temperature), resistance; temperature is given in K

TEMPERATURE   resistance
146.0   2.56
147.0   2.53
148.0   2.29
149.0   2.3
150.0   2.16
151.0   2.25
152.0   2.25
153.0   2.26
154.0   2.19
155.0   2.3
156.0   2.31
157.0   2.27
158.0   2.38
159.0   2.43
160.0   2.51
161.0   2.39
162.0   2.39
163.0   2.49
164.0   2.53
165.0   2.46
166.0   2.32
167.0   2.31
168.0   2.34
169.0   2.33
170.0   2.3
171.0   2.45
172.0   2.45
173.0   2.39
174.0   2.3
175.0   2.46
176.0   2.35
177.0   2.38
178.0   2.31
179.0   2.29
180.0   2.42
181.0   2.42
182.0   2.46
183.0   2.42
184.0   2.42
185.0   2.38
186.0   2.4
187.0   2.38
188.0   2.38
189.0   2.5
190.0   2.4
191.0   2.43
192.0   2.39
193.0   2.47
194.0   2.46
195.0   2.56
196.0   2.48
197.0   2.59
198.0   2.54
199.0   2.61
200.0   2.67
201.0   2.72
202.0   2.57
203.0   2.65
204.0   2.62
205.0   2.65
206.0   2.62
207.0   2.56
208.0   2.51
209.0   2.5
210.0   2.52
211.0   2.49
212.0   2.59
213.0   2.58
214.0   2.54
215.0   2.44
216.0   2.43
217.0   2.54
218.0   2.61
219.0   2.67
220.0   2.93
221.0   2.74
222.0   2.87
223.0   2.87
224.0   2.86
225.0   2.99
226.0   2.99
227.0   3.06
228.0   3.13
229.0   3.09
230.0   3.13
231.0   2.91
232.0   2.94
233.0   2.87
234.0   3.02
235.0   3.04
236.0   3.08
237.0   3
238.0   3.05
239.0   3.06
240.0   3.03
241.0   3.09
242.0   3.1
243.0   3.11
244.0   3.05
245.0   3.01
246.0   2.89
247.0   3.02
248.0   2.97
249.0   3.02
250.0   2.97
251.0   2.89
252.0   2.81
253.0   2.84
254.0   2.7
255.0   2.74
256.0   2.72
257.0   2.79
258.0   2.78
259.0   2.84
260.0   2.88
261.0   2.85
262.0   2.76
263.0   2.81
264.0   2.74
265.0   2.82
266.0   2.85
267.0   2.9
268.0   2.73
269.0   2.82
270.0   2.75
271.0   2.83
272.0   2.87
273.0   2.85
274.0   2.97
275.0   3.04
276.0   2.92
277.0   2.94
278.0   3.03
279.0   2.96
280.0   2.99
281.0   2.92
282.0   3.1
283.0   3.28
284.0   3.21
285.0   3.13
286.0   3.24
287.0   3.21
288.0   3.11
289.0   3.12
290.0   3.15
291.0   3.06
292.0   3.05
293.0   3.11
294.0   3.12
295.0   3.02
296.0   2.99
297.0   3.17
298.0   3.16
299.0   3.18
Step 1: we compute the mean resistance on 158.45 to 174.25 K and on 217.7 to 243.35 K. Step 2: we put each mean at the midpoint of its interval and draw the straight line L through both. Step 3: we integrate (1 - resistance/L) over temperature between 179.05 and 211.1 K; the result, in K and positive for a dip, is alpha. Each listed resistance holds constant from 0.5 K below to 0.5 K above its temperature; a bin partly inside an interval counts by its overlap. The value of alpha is 1.85 K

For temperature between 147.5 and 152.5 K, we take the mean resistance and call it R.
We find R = 2.25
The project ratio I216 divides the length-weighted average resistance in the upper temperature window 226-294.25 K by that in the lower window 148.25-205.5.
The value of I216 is 1.2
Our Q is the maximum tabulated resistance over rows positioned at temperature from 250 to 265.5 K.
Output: 2.97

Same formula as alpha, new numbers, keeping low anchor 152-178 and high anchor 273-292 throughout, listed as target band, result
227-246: -1.6 K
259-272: 0.7 K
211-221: 0.3 K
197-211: 0.0 K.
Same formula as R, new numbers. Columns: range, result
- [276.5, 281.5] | 2.97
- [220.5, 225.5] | 2.87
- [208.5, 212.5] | 2.52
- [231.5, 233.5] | 2.91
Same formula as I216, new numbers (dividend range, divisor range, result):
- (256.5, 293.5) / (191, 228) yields 1.12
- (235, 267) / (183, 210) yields 1.16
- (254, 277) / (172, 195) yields 1.18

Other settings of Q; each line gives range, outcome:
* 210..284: 3.28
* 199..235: 3.13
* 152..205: 2.72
